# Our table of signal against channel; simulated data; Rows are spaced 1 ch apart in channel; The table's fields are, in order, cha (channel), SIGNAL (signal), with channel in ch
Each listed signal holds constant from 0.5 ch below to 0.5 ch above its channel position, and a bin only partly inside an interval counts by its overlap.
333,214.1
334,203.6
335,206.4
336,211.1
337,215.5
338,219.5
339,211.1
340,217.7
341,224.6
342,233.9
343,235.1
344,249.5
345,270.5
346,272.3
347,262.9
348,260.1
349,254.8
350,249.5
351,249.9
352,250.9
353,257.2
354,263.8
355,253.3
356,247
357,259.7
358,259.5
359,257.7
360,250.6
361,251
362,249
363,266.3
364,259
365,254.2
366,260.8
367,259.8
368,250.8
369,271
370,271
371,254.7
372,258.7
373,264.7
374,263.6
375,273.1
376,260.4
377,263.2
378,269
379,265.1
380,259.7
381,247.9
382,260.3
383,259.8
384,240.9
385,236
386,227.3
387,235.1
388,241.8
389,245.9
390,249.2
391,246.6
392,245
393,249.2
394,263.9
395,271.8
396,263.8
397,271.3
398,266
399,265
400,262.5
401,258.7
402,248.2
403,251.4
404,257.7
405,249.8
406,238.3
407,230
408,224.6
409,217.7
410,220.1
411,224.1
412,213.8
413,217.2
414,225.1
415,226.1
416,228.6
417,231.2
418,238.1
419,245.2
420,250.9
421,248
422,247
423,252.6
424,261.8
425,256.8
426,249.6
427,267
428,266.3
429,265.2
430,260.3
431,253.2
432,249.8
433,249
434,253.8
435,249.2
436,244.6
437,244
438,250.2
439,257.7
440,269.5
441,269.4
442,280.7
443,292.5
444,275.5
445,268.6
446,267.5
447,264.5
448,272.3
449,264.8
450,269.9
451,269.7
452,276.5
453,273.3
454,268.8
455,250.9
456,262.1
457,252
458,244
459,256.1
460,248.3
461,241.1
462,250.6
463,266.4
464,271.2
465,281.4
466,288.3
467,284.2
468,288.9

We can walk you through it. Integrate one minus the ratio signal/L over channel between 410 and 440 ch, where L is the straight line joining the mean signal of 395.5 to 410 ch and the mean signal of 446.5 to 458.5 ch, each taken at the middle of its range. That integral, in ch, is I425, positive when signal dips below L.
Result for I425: 1.2 ch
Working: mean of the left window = 249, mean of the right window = 264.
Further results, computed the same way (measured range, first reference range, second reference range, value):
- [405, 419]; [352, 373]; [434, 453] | 1.9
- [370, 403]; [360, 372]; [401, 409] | -0.8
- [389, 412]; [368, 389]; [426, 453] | 0.9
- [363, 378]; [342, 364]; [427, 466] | -0.3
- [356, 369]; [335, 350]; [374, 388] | -0.6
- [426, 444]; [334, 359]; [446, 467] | 0.0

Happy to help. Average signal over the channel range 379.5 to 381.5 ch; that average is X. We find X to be 254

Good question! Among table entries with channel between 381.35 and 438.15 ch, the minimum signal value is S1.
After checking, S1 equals 213.8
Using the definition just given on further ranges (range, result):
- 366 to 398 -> 227.3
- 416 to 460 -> 228.6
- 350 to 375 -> 247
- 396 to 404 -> 248.2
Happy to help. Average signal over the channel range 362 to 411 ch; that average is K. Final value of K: 253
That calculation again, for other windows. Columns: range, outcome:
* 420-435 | 255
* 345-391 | 256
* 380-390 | 245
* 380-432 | 247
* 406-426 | 235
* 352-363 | 255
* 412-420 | 230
